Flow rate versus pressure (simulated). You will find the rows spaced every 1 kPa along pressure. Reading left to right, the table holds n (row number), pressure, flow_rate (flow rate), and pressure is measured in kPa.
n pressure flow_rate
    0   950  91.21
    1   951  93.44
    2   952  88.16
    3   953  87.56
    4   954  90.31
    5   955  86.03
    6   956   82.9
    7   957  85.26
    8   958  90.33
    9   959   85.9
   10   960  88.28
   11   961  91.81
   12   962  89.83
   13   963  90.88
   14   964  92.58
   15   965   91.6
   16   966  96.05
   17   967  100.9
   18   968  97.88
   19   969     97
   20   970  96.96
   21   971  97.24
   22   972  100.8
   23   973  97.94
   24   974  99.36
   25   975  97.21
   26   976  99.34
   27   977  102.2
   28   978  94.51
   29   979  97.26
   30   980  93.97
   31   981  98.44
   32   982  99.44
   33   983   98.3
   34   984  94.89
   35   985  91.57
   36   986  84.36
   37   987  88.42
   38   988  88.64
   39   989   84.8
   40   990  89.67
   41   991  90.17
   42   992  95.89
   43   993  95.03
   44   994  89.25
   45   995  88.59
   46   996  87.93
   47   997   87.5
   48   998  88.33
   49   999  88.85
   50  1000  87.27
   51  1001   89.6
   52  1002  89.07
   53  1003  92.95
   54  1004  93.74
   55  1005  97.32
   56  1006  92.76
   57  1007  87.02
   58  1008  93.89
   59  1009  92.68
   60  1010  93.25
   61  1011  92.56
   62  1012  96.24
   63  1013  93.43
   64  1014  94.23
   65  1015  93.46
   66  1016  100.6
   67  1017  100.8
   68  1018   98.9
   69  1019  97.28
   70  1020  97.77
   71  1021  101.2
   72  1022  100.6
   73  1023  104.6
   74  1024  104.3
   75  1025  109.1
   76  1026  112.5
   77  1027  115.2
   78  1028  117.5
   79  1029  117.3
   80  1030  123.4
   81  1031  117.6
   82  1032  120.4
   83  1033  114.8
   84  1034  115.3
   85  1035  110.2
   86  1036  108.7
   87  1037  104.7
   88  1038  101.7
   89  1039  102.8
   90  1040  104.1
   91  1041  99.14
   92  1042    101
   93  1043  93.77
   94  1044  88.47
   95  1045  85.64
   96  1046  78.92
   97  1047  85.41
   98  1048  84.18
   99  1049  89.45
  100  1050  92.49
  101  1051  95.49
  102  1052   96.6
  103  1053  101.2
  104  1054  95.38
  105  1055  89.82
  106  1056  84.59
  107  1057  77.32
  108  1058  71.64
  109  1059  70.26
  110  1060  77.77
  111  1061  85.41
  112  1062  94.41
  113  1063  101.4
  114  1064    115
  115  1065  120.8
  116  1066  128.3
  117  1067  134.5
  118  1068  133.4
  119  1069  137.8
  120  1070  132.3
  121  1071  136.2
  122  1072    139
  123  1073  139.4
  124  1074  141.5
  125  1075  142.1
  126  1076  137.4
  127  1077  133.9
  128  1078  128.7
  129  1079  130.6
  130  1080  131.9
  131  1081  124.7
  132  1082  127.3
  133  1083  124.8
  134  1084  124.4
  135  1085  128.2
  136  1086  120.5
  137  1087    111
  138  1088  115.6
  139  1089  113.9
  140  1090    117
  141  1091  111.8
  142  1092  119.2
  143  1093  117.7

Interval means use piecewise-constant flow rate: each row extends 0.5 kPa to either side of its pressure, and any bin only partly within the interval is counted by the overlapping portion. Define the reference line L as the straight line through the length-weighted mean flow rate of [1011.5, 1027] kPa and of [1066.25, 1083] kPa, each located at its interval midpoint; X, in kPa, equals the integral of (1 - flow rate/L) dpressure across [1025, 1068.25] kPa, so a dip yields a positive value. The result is 5.6 kPa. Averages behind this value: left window 101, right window 134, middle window 101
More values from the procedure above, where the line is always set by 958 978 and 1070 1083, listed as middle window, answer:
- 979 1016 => 4.80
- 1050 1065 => 4.28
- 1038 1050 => 2.92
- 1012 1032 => 1.62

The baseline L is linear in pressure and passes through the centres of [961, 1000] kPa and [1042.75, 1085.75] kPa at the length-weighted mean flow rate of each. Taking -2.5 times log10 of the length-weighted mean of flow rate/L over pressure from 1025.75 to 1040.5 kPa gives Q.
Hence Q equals -0.084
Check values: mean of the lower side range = 93.7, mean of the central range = 112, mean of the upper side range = 110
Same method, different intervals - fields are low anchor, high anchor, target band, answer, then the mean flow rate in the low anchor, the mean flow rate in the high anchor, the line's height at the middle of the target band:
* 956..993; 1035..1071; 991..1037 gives -0.03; 93.7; 99.6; 96.7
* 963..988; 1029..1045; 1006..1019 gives 0.08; 95.9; 107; 102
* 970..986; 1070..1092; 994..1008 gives 0.15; 97.1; 128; 104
